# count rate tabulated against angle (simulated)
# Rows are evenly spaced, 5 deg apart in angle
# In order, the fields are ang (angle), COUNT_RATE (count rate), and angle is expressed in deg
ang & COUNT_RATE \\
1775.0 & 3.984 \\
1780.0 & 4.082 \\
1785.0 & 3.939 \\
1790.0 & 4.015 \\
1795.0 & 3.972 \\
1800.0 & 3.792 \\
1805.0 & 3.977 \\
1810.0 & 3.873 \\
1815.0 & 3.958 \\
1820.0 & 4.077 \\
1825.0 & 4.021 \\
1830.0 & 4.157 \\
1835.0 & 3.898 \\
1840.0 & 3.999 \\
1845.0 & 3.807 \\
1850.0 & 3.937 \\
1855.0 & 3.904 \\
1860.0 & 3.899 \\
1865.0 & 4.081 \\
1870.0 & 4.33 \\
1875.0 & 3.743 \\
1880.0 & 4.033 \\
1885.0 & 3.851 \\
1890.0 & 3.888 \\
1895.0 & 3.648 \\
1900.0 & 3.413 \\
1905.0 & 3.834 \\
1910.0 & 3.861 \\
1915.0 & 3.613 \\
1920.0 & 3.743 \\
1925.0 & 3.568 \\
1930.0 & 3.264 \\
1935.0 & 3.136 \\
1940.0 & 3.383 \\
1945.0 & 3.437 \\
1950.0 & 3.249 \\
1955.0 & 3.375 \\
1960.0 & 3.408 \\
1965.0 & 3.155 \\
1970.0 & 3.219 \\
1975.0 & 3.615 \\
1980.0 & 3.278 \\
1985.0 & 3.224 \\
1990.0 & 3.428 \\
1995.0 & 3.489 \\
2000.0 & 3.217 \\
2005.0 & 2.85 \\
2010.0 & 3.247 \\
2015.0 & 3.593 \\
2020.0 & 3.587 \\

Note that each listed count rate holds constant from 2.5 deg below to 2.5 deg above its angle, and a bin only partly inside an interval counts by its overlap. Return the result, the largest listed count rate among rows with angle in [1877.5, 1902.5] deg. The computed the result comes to 4.033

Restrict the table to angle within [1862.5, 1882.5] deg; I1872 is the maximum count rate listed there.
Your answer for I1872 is 4.33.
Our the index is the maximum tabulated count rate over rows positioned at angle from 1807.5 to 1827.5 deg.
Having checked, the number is 4.077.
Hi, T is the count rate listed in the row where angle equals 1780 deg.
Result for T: 4.082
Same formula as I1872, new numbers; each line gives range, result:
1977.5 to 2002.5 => 3.489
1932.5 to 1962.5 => 3.437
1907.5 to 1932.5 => 3.861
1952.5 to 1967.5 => 3.408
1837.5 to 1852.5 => 3.999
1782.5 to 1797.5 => 4.015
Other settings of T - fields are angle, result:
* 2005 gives 2.85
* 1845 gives 3.807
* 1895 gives 3.648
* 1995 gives 3.489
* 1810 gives 3.873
